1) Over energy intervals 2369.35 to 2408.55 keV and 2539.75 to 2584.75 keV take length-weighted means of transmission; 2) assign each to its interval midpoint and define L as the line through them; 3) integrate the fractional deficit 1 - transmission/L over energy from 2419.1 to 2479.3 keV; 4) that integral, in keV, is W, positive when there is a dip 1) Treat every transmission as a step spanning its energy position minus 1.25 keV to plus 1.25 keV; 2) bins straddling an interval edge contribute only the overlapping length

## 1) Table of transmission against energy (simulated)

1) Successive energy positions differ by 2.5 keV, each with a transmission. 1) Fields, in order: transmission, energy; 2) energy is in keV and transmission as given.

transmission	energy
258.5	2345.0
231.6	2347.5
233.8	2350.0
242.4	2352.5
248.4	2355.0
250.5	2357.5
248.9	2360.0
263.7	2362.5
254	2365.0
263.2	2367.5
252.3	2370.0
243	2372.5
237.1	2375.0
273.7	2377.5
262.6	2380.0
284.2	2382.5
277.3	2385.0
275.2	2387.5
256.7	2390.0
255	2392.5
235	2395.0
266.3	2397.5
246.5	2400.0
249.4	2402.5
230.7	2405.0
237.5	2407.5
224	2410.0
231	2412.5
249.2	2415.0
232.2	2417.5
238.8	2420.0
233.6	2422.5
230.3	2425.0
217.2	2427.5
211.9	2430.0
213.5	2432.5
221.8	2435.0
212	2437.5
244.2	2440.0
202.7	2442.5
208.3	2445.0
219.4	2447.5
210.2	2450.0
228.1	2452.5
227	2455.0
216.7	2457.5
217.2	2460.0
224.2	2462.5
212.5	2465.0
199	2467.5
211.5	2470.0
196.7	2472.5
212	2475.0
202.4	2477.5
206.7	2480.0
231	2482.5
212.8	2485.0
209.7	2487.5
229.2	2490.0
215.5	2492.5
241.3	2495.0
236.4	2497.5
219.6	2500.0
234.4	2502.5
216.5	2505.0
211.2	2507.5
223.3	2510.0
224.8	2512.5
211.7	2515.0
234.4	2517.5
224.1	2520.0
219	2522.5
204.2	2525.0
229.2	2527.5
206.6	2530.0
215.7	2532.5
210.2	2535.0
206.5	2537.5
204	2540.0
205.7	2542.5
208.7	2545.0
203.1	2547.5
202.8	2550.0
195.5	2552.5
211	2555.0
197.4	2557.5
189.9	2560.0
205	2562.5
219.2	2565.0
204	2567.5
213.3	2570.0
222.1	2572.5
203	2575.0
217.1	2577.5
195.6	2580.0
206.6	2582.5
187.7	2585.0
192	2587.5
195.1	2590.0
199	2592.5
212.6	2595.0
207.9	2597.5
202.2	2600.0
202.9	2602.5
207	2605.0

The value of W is 5.33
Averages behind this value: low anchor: 255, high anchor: 205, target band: 217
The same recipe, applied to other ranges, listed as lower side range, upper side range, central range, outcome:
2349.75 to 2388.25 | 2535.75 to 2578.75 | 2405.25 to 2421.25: 0.7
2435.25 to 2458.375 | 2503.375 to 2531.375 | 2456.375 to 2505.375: 0.4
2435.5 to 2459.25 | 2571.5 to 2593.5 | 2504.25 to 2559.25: -0.9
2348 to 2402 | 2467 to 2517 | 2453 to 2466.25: 0.5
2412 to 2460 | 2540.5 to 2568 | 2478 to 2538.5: -2.3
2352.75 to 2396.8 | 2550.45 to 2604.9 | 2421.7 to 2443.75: 2.0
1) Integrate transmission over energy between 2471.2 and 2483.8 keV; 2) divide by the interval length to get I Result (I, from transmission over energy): 210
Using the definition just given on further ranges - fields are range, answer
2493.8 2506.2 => 230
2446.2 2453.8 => 219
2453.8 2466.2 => 220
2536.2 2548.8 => 206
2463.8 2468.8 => 206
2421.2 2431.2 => 223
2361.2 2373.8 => 255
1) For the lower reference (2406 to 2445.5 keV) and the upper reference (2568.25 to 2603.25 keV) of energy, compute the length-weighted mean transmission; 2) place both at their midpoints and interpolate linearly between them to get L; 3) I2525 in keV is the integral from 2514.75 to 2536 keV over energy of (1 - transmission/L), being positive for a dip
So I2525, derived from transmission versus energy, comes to -0.5 keV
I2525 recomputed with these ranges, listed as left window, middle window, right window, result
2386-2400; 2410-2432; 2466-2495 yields 1.2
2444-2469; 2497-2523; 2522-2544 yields -1.3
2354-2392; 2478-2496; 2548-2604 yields 0.7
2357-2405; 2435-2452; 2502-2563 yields 1.5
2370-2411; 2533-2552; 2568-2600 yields 0.8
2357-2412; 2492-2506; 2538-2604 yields -0.3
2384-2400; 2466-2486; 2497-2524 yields 2.1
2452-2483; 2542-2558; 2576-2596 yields 0.1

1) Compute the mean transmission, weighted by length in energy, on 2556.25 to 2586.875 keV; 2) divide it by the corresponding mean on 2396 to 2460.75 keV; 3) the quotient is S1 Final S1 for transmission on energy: 0.9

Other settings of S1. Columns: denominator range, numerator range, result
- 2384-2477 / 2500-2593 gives 0.92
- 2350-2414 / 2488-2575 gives 0.85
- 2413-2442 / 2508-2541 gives 0.95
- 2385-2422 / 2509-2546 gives 0.88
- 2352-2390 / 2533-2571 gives 0.79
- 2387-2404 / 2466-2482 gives 0.81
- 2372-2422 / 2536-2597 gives 0.82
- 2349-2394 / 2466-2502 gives 0.84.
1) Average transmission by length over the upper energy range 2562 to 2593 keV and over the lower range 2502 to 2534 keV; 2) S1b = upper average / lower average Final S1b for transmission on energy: 0.93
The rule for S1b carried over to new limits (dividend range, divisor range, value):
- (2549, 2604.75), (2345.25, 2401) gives 0.80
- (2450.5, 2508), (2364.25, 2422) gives 0.87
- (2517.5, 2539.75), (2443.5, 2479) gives 1.01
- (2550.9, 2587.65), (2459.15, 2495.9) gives 0.95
